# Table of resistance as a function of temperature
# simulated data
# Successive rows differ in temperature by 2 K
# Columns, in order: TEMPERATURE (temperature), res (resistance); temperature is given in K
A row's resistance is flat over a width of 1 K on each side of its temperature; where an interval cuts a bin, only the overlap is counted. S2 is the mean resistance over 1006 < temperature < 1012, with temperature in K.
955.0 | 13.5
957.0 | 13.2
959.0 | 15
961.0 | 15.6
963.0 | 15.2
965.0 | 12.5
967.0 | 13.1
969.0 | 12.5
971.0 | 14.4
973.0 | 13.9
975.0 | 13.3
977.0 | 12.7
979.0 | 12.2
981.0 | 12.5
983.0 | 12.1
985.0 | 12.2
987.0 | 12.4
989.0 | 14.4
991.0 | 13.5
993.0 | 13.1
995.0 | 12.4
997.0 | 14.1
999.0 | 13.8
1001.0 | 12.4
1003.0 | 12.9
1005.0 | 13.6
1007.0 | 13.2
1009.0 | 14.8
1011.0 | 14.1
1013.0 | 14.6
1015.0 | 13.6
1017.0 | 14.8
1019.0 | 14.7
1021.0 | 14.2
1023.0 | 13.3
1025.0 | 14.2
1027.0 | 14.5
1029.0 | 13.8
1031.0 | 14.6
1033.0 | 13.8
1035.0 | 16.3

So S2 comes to 14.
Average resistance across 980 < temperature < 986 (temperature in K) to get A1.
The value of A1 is 12.3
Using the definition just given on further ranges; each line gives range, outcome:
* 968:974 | 13.6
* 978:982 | 12.3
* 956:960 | 14.1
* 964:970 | 12.7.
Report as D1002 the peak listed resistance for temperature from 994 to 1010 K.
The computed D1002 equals 14.8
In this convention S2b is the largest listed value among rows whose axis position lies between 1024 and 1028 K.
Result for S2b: 14.5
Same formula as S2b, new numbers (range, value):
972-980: 13.9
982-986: 12.2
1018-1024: 14.7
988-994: 14.4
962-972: 15.2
